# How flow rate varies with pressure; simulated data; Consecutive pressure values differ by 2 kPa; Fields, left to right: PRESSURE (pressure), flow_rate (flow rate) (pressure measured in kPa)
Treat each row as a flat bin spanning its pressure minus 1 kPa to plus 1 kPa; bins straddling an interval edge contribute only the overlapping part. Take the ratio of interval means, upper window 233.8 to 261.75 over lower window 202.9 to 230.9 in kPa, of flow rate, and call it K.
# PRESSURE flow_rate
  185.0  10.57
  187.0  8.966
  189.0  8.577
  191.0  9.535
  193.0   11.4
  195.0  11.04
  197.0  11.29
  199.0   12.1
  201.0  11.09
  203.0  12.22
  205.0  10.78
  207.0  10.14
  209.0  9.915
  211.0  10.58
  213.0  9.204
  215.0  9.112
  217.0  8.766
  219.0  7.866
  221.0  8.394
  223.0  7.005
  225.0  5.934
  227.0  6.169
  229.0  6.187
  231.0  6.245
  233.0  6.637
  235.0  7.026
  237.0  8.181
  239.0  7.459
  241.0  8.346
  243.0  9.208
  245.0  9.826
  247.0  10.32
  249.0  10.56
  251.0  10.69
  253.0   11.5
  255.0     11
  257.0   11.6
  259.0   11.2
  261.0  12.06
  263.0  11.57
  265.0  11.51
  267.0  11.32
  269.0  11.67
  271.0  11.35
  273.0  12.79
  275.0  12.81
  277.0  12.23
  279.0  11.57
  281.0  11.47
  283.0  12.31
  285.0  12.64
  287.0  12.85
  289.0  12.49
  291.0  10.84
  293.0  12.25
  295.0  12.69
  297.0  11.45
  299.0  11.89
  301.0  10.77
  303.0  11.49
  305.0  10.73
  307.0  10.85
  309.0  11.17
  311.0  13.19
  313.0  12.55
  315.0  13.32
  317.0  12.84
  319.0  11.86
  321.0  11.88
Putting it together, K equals 1.16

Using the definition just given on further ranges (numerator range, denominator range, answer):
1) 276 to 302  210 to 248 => 1.49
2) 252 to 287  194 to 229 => 1.26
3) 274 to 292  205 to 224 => 1.33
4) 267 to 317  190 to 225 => 1.21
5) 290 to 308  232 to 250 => 1.33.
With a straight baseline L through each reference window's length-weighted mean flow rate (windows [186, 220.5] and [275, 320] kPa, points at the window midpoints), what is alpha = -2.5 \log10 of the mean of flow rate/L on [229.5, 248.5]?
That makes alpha 0.311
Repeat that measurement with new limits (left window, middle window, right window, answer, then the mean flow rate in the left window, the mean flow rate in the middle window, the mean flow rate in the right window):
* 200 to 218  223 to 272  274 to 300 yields 0.19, 10.2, 9.43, 12.1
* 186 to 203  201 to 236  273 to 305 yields 0.28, 10.6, 8.44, 12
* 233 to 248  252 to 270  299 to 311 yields -0.22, 8.49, 11.5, 11.3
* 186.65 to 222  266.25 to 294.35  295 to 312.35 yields -0.08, 10.1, 12.1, 11.5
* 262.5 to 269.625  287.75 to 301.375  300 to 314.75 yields -0.02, 11.5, 11.8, 11.6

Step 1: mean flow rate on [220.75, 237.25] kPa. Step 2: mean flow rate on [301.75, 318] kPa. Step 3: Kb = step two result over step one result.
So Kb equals 1.78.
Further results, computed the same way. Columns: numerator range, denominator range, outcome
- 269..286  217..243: 1.67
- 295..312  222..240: 1.70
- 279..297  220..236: 1.81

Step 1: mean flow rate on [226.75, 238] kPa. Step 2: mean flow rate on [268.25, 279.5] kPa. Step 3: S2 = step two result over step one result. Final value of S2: 1.79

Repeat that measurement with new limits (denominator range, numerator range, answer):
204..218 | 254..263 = 1.17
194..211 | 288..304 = 1.06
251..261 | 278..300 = 1.06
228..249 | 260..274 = 1.46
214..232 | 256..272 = 1.58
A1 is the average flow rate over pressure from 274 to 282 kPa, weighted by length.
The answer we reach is 12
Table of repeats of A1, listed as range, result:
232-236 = 6.83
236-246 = 8.6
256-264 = 11.6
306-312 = 11.7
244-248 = 10.1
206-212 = 10.2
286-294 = 12.1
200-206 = 11.4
